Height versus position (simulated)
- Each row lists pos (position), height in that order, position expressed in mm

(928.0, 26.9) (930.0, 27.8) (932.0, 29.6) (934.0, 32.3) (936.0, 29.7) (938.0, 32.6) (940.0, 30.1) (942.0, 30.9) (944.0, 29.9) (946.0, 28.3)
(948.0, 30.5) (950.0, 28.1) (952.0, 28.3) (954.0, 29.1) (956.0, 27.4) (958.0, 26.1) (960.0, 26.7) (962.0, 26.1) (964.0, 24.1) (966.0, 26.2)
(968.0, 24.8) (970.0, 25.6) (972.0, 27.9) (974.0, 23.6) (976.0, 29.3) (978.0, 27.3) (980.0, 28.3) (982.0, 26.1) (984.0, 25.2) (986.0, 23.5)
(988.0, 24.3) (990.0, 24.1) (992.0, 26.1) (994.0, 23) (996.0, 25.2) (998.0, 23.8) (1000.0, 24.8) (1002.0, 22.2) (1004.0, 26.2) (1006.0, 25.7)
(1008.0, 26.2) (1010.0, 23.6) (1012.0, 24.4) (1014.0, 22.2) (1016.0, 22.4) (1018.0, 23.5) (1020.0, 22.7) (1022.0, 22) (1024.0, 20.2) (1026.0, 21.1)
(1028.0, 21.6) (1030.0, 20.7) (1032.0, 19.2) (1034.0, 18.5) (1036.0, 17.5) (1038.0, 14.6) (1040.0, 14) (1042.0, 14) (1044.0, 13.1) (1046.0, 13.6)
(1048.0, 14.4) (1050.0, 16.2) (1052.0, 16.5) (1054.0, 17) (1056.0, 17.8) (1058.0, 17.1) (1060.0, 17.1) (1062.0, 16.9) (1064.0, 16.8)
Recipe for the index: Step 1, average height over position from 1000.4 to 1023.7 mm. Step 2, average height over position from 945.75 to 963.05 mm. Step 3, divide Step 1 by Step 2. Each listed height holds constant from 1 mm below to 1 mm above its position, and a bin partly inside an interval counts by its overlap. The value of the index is 0.9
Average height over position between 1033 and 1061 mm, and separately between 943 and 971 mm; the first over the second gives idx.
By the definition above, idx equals 0.6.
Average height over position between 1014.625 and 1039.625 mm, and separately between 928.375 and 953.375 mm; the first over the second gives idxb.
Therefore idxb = 0.7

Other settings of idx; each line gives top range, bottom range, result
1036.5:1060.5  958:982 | 0.59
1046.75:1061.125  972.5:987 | 0.63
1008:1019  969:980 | 0.87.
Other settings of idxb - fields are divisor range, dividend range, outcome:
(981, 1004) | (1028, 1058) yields 0.67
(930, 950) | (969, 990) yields 0.86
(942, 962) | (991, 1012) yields 0.87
